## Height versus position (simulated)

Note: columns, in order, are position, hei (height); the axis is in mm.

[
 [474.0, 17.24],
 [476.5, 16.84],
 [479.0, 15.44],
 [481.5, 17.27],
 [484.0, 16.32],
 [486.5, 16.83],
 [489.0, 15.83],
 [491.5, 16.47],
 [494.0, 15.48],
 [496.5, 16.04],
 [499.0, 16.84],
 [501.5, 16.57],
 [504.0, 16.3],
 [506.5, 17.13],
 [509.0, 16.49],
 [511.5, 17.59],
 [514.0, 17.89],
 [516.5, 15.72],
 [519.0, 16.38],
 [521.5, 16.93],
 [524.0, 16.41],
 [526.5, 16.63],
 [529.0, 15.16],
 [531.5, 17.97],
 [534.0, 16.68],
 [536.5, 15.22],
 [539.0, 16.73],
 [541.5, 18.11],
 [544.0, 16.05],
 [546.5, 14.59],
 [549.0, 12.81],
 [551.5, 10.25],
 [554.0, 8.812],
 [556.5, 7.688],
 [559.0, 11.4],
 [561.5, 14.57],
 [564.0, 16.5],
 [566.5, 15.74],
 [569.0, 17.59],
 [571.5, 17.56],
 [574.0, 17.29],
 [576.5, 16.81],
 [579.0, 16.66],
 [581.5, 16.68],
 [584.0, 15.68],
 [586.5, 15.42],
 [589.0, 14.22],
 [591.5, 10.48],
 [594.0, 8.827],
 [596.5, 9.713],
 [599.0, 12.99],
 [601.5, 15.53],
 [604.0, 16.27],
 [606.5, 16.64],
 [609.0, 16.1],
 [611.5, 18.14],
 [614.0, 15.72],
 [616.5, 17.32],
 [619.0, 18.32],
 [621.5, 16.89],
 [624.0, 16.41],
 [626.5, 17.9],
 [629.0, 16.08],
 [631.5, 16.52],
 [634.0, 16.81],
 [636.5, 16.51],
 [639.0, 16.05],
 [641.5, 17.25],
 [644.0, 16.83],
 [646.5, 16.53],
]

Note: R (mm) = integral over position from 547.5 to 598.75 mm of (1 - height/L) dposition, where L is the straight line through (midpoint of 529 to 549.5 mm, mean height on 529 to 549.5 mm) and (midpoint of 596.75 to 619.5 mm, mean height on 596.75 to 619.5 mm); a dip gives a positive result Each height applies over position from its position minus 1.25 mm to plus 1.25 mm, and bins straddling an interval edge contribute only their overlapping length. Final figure 7.38 mm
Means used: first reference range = 16.1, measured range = 13.7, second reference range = 16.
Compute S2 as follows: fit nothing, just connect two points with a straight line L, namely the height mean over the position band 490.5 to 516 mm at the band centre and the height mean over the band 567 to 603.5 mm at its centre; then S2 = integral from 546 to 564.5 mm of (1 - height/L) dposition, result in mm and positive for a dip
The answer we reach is 4.4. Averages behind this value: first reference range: 16.7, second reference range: 14.7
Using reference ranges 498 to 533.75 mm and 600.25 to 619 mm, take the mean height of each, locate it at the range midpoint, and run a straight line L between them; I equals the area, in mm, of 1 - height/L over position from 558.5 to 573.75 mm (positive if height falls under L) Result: 0.7 mm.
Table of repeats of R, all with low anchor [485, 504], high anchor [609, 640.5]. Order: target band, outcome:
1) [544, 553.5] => 2.2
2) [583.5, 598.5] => 4.0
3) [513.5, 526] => -0.1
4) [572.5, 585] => 0.0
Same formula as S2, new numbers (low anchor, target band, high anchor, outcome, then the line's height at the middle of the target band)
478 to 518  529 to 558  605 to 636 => 4.4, 16.7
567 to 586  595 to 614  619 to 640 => 2.0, 16.8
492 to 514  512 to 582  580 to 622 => 2.2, 15.9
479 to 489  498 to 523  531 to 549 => -0.7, 16.3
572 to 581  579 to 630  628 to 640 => 4.2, 16.7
